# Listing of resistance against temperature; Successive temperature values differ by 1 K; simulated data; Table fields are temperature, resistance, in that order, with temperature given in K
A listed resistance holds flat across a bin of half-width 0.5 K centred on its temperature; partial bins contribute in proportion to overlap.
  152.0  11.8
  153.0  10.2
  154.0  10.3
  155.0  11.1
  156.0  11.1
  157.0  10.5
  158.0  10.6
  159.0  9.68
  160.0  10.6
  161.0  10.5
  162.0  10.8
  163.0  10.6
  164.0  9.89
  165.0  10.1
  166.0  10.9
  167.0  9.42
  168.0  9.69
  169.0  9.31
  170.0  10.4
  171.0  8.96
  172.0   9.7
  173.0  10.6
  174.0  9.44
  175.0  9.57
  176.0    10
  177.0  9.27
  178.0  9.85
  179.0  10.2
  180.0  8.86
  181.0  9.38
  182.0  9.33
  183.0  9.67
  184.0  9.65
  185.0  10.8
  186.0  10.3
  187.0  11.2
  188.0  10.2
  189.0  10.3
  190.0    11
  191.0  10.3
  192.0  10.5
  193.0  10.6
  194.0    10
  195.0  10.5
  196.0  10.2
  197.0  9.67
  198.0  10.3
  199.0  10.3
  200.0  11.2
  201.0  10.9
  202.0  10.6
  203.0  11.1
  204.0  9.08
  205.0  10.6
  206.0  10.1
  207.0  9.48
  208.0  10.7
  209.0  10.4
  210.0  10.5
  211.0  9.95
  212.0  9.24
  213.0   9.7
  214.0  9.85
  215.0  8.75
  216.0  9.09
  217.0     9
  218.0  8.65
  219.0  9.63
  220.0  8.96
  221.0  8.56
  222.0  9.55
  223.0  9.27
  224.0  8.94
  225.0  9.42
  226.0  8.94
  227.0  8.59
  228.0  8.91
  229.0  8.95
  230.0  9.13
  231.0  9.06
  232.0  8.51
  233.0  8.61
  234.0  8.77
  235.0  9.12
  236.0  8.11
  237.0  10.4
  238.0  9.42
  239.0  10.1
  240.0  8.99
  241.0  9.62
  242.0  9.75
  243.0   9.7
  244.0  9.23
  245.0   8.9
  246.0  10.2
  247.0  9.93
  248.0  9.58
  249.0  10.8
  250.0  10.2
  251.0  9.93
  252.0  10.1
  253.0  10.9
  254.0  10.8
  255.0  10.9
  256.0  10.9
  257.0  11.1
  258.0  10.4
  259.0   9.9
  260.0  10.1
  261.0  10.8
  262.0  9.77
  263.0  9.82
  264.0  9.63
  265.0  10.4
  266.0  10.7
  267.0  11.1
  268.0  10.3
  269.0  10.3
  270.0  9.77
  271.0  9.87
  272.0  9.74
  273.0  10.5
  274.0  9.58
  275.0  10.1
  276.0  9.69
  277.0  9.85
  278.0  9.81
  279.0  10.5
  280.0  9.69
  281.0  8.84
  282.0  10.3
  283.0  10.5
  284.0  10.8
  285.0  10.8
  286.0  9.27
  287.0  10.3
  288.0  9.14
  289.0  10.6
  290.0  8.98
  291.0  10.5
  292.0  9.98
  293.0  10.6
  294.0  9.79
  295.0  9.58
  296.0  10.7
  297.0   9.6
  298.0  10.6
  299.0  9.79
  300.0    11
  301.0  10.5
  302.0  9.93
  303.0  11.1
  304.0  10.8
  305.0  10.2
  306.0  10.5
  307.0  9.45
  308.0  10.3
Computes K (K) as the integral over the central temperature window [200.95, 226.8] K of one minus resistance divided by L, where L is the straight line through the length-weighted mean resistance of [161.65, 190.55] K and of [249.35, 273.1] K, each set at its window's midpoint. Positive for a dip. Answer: 1.3 K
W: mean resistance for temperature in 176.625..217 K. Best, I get 10.1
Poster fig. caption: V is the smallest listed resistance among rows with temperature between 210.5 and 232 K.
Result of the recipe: 8.51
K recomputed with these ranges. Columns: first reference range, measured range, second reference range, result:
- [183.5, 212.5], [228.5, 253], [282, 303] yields 1.84 K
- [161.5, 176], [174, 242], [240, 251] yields 1.05 K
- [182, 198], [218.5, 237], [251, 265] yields 2.42 K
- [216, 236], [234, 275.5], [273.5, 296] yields -2.46 K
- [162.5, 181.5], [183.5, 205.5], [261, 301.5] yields -1.26 K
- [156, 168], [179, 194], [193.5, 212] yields 0.23 K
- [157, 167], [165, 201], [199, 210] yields 1.15 K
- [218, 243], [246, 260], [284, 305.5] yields -1.31 K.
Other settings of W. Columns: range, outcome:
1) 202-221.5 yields 9.67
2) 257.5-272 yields 10.2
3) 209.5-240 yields 9.19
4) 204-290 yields 9.77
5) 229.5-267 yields 9.86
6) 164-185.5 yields 9.77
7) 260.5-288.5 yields 10.1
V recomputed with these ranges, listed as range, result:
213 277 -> 8.11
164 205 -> 8.86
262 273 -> 9.63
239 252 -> 8.9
